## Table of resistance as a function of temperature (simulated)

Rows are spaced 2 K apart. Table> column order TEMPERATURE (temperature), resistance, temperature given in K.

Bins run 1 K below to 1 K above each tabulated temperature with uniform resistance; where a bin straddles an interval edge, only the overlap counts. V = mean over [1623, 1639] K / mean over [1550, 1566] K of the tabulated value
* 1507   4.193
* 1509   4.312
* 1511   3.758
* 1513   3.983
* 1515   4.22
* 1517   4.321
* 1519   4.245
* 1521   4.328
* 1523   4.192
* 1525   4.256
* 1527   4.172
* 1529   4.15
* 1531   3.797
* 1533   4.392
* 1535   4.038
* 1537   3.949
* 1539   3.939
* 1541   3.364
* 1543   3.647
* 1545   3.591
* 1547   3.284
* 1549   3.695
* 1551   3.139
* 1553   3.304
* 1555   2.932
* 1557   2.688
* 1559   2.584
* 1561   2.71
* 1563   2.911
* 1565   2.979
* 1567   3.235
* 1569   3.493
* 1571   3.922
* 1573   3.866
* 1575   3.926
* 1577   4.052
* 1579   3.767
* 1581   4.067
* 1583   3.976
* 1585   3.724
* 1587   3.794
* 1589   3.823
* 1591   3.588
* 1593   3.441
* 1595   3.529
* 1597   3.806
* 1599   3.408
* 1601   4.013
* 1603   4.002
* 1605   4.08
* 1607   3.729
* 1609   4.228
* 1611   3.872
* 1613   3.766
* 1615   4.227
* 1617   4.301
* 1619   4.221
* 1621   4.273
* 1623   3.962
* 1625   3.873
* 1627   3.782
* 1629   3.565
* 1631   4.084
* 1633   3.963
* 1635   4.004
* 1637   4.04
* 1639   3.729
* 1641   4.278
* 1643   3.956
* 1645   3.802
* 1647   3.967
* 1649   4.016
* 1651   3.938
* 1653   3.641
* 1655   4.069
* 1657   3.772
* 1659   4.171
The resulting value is 1.34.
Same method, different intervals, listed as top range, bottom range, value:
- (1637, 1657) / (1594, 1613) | 1.02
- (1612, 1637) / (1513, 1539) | 0.96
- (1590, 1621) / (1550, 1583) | 1.16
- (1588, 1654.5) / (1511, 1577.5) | 1.06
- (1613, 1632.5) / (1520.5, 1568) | 1.13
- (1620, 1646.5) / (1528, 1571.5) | 1.15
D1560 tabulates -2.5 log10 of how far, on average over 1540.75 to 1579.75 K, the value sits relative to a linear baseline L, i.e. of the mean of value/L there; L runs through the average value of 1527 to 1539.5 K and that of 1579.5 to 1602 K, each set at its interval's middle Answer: 0.17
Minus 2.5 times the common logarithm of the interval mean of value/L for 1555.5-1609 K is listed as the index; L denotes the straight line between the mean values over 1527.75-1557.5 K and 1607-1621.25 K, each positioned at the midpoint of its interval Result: 0.087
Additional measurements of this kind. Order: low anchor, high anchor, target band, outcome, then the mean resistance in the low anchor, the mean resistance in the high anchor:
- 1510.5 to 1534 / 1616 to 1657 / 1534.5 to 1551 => 0.135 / 4.16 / 3.97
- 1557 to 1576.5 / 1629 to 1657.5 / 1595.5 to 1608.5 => -0.076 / 3.28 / 3.94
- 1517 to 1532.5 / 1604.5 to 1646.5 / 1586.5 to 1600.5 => 0.117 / 4.18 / 3.99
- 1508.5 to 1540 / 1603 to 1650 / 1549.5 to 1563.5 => 0.363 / 4.13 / 3.99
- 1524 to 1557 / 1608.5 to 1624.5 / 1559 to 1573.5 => 0.185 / 3.7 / 4.1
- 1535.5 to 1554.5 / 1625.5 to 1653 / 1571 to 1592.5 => -0.047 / 3.54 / 3.92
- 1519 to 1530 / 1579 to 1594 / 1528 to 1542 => 0.054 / 4.22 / 3.77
